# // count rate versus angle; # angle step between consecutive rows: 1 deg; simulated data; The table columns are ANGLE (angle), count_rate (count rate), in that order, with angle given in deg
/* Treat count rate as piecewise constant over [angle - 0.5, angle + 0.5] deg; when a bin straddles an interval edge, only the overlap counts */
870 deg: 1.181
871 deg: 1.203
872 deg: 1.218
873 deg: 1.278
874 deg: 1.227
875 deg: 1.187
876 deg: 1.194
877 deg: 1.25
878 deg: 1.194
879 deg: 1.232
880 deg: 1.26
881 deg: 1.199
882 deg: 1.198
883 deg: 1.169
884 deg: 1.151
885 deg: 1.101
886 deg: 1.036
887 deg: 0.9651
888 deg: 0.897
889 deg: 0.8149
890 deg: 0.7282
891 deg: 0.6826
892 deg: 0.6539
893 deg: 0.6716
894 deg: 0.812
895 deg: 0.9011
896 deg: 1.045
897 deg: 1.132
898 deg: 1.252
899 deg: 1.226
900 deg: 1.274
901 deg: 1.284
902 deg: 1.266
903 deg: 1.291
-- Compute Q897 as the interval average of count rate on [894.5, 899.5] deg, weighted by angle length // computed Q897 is 1.11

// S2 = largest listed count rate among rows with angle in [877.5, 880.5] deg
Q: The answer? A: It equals 1.26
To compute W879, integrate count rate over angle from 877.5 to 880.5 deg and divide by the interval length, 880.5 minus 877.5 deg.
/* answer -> 1.23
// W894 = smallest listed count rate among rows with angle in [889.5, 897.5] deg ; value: 0.6539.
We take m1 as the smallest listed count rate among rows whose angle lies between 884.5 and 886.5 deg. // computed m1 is 1.036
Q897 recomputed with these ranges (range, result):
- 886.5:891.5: 0.818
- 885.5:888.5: 0.966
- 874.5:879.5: 1.21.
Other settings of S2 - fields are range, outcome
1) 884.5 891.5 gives 1.101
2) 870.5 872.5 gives 1.218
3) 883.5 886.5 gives 1.151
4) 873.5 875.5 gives 1.227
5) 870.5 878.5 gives 1.278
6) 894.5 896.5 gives 1.045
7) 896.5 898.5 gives 1.252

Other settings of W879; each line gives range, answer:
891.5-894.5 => 0.713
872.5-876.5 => 1.22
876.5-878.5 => 1.22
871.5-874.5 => 1.24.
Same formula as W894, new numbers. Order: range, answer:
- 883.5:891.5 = 0.6826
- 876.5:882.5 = 1.194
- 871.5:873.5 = 1.218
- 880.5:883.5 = 1.169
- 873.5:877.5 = 1.187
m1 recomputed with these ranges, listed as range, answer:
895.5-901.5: 1.045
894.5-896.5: 0.9011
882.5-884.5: 1.151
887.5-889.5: 0.8149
